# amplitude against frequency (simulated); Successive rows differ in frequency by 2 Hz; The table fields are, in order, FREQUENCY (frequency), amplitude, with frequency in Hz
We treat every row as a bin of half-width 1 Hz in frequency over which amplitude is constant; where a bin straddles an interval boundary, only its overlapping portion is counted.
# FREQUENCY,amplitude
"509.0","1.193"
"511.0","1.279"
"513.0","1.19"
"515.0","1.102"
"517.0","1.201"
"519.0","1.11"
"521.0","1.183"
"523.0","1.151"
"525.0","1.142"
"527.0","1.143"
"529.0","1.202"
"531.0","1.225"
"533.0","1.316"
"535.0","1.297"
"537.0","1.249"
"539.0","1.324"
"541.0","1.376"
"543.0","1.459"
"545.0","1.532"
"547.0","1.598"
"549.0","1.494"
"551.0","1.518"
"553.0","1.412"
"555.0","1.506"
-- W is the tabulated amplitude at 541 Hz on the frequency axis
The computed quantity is 1.376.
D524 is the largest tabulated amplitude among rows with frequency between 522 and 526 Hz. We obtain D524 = 1.151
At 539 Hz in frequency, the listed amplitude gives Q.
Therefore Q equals 1.324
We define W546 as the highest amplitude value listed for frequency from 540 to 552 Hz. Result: 1.598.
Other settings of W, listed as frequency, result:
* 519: 1.11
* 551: 1.518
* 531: 1.225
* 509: 1.193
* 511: 1.279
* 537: 1.249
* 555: 1.506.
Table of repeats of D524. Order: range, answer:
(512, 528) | 1.201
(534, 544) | 1.459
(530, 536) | 1.316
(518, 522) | 1.183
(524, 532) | 1.225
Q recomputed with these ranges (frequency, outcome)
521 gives 1.183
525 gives 1.142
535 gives 1.297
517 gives 1.201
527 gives 1.143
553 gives 1.412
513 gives 1.19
